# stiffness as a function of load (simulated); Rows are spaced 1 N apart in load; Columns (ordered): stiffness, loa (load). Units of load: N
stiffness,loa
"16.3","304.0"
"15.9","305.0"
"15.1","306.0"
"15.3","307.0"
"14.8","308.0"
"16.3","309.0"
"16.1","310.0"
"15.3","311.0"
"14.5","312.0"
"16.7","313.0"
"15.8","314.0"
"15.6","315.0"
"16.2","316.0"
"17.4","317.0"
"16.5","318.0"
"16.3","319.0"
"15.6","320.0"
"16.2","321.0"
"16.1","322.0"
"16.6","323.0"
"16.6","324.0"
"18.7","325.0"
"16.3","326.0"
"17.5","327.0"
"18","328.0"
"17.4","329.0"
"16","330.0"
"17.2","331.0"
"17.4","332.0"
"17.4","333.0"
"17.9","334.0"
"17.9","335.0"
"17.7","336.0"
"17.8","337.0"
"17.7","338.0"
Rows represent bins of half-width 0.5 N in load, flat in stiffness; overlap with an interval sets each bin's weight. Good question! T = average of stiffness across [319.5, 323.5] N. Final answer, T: 16.1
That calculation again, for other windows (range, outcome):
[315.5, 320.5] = 16.4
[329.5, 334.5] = 17.2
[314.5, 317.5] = 16.4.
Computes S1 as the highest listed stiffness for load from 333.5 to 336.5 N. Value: 17.9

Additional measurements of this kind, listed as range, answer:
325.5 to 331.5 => 18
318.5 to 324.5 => 16.6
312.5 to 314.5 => 16.7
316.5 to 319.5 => 17.4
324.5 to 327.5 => 18.7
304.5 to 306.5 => 15.9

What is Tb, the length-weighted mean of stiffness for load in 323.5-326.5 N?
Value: 17.2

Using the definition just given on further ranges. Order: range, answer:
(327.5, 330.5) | 17.1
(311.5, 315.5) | 15.6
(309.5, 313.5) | 15.7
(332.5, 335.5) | 17.7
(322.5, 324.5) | 16.6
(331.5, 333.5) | 17.4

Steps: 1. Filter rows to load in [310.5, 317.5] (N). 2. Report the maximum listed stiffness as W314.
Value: 17.4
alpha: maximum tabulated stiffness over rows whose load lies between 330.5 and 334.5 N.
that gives 17.9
